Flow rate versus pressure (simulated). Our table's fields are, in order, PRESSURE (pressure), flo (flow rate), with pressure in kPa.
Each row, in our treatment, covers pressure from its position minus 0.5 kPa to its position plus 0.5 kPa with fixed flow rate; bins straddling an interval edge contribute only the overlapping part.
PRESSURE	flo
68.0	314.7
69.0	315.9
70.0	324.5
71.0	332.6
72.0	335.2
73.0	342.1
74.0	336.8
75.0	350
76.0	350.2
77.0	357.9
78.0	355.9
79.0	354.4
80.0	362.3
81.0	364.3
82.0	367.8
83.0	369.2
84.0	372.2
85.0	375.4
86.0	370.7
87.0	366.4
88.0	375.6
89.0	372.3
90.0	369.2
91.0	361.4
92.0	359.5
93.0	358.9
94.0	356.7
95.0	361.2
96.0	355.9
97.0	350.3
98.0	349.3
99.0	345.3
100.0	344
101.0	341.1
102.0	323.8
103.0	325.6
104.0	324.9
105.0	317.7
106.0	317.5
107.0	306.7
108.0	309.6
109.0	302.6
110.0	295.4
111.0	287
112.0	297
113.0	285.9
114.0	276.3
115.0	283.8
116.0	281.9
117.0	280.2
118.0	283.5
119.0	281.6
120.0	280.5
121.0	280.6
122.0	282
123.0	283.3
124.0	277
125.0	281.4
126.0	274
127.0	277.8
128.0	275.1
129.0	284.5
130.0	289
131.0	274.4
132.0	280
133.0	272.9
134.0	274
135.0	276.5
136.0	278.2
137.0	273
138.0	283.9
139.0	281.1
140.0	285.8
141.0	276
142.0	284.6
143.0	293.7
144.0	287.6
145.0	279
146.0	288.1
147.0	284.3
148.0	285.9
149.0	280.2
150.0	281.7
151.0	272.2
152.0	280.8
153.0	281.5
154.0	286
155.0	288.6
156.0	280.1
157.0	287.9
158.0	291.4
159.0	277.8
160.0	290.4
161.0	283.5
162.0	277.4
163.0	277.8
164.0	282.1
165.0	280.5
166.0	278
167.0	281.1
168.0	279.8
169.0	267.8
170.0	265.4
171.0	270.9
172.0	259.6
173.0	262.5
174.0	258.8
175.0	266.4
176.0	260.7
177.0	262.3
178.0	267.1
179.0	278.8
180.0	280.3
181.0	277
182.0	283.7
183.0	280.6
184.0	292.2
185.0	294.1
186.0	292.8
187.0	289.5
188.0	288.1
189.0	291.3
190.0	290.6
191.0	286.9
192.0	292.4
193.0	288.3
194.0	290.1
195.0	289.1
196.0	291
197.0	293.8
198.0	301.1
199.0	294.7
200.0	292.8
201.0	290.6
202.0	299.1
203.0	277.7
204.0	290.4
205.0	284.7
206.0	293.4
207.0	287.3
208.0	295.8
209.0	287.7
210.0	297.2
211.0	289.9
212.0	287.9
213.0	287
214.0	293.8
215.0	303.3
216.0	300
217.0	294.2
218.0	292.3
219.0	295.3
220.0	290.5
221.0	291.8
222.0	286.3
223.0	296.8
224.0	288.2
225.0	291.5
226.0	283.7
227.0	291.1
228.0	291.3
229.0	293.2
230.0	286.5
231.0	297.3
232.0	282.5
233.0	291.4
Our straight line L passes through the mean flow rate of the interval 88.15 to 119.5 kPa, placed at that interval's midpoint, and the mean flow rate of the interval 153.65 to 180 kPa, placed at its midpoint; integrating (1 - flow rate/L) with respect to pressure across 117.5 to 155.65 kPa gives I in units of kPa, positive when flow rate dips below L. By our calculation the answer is 2.2 kPa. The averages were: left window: 323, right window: 276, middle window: 281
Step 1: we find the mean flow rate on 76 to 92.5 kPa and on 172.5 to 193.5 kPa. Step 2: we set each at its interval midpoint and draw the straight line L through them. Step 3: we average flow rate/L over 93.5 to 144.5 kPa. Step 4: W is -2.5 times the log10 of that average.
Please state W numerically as 0.13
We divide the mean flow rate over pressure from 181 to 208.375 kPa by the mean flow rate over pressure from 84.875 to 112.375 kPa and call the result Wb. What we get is 0.85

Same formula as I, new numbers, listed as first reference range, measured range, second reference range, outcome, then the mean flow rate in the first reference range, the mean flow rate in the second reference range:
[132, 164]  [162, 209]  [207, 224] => 0.9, 282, 293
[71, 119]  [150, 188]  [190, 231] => 3.6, 336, 292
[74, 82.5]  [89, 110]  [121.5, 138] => -0.9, 357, 278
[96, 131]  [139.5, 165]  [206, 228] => 1.2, 300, 292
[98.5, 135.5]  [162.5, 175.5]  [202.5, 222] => 0.9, 294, 291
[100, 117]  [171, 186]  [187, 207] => 1.0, 305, 291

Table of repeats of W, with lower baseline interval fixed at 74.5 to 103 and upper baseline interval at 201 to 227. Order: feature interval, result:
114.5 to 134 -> 0.21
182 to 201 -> 0.05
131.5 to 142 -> 0.19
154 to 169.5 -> 0.14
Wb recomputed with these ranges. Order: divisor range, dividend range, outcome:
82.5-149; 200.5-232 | 0.94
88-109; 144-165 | 0.83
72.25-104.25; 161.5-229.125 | 0.80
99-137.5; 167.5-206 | 0.97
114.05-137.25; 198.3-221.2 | 1.05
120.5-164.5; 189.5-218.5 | 1.04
